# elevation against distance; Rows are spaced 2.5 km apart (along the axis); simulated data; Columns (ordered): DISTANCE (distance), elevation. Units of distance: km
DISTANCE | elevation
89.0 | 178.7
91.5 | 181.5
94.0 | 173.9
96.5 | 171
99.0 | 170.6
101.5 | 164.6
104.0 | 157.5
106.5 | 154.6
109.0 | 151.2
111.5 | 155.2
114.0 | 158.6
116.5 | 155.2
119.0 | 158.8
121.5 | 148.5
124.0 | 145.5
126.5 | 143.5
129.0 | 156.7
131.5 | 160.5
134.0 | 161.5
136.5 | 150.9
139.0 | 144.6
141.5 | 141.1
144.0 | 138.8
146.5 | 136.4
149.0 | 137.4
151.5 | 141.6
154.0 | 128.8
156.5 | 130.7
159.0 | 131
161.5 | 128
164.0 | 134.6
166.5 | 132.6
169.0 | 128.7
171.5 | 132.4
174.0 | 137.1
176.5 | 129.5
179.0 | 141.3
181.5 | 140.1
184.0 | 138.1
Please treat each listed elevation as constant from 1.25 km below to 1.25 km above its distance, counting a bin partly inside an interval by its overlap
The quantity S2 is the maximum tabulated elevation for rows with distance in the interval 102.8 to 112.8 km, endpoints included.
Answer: 157.5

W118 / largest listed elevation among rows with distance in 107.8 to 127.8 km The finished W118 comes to 158.8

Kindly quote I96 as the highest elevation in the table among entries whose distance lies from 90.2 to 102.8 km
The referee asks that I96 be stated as 181.5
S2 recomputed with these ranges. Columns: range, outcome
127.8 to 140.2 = 161.5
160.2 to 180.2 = 141.3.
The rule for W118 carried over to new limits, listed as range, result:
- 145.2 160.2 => 141.6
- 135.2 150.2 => 150.9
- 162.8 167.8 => 134.6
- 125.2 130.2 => 156.7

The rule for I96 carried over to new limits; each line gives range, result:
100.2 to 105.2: 164.6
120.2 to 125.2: 148.5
